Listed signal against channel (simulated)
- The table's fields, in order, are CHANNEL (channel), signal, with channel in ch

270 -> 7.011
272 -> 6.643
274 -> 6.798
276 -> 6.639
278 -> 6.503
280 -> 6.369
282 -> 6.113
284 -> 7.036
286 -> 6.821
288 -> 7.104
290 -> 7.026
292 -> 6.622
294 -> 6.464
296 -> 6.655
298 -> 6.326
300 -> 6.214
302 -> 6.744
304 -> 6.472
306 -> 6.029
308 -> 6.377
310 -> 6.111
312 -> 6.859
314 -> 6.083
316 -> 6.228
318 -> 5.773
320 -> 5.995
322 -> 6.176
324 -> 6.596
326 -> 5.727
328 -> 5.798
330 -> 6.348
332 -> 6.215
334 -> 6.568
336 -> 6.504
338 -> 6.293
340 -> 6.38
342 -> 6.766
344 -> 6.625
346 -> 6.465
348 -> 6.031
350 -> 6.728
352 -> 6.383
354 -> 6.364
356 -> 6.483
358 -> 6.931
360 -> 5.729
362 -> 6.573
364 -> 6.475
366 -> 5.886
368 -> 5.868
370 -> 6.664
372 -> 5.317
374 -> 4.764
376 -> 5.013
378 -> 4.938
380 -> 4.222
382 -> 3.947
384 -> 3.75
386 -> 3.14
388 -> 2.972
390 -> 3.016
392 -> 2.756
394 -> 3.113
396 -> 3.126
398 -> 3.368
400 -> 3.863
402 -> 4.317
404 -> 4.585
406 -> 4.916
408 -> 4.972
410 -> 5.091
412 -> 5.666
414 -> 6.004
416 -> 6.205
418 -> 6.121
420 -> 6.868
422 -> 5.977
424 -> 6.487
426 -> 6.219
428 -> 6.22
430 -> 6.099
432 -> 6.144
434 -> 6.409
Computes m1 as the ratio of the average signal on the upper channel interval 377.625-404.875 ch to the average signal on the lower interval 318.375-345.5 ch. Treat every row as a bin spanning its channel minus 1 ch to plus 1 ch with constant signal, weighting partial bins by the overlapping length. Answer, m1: 0.57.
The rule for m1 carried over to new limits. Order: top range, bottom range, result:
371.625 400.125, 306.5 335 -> 0.61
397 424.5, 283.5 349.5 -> 0.83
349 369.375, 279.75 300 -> 0.96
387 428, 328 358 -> 0.75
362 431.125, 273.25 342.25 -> 0.77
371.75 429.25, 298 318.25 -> 0.75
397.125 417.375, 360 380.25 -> 0.88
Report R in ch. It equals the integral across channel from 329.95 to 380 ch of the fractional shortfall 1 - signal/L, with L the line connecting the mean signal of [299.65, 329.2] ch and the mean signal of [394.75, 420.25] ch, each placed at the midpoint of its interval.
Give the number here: -4.1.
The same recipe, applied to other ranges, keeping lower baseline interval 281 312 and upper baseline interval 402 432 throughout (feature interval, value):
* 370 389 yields 5.3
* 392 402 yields 4.2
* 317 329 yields 0.7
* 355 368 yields -0.4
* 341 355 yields -0.6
